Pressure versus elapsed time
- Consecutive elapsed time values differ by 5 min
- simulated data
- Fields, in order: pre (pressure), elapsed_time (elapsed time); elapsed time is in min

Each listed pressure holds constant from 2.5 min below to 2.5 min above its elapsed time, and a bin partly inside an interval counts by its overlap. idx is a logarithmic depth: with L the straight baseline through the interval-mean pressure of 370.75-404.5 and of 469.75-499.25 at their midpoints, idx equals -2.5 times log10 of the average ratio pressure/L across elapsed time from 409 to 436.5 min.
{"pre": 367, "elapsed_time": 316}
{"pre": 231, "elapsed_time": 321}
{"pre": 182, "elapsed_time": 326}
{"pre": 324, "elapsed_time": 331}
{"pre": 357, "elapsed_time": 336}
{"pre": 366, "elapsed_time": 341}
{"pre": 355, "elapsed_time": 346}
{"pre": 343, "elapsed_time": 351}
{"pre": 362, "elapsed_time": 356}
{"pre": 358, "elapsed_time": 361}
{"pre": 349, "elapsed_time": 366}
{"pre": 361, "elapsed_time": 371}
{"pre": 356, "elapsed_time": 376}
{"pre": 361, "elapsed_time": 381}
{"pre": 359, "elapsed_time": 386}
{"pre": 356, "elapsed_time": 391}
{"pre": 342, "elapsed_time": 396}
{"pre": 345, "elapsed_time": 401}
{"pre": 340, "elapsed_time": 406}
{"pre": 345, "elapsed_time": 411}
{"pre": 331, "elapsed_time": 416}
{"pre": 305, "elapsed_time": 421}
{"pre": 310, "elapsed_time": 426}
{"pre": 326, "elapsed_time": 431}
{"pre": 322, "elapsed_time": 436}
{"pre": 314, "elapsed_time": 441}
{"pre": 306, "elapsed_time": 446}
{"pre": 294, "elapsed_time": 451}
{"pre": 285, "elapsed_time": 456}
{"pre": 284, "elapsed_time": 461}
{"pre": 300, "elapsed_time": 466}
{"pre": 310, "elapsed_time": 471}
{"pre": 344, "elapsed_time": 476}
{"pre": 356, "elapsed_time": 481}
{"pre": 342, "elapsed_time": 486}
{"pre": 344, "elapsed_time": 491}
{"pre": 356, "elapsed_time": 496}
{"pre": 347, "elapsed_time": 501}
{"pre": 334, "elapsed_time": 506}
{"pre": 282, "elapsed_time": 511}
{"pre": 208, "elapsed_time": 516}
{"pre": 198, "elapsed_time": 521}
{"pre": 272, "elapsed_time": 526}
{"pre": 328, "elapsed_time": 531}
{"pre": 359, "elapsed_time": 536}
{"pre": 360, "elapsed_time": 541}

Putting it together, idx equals 0.09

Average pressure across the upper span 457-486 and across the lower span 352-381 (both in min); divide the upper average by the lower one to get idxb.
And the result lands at 0.9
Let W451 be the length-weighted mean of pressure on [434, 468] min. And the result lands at 300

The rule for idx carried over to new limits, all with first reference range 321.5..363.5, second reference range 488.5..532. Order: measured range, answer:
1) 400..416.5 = -0.09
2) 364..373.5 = -0.11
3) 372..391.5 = -0.13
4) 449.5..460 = 0.06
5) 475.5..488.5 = -0.16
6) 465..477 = -0.05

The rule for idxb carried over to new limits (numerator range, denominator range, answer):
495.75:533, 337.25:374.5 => 0.80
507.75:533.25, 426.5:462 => 0.85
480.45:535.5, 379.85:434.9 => 0.91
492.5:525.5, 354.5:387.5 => 0.81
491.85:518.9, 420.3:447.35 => 0.97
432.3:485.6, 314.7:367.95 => 0.96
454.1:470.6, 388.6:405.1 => 0.84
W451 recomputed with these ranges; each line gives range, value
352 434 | 344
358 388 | 357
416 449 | 315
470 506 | 343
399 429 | 329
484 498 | 347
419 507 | 321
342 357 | 354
